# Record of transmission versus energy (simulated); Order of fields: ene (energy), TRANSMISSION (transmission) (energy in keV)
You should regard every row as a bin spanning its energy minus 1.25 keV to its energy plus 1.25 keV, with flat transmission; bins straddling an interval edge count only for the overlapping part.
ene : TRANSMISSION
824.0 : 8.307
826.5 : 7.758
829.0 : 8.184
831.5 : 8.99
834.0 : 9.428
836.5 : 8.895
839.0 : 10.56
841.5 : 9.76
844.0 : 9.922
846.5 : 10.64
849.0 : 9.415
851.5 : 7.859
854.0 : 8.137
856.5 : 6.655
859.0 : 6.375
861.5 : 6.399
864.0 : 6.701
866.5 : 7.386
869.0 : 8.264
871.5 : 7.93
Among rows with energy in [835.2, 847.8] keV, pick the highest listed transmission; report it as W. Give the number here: 10.64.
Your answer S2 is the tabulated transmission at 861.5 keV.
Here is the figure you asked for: 6.399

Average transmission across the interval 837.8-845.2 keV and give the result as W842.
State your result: 10.1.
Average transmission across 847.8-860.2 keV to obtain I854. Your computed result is 7.69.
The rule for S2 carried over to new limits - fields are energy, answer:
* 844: 9.922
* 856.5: 6.655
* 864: 6.701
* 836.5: 8.895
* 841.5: 9.76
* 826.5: 7.758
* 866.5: 7.386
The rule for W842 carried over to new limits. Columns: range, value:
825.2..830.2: 7.97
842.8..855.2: 9.2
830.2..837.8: 9.11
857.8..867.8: 6.72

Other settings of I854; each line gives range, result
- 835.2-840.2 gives 9.72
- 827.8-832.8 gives 8.6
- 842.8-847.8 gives 10.3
